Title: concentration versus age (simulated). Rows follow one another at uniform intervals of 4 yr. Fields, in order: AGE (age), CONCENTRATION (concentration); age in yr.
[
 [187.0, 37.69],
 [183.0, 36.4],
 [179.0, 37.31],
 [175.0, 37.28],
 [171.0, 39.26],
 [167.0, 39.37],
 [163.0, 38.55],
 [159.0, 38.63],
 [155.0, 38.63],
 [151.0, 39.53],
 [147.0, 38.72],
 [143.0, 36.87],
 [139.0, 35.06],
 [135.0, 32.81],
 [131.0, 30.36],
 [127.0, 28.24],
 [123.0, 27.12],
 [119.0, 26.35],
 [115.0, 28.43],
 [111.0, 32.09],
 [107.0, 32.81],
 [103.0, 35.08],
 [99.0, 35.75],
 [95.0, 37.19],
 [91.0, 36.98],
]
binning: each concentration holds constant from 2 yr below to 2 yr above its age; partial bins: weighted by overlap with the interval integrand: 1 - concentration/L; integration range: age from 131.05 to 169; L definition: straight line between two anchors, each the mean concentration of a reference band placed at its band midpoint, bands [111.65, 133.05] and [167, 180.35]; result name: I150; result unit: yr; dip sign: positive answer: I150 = -4.0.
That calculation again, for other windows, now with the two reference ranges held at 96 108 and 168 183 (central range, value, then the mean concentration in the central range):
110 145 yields 5.0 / 30.8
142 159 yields -0.8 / 38.6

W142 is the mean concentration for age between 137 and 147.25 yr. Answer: 36.6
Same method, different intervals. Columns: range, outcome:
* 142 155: 38.5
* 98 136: 30.7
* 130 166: 36.8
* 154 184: 38.2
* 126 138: 31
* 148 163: 38.9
